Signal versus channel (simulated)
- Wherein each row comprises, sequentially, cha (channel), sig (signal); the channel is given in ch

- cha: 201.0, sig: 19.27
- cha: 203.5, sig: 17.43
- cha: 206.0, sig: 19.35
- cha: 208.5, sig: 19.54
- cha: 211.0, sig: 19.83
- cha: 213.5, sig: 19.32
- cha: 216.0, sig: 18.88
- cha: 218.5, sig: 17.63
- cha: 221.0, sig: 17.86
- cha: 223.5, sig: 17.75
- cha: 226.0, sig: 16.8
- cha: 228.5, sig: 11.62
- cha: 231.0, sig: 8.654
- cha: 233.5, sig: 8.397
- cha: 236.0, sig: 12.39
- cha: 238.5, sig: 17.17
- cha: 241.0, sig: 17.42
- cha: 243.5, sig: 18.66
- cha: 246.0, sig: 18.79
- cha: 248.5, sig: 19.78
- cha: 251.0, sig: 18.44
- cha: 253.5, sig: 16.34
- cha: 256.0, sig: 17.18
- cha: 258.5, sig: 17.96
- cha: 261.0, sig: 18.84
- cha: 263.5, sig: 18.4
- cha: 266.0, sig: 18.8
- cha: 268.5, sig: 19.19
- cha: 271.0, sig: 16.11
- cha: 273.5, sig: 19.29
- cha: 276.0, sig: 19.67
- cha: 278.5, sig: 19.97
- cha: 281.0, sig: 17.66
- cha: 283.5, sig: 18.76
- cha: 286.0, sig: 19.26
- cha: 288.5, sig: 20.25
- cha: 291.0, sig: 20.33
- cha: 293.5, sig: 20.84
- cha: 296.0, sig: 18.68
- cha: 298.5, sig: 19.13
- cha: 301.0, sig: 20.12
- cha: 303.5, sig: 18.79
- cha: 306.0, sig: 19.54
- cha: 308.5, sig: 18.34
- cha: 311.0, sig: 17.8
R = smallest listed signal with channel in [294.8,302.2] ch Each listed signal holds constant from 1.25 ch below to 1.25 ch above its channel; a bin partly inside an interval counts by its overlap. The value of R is 18.68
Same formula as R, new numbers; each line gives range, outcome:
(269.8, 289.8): 16.11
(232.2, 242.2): 8.397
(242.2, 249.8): 18.66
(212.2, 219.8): 17.63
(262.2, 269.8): 18.4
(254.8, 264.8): 17.18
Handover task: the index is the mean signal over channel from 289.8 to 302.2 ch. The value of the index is 19.8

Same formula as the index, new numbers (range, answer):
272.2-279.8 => 19.6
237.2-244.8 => 17.7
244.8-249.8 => 19.3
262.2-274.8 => 18.4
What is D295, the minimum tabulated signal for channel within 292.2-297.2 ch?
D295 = 18.68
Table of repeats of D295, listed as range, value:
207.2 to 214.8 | 19.32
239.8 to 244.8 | 17.42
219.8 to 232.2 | 8.654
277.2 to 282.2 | 17.66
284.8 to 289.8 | 19.26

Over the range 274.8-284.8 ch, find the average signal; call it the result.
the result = 19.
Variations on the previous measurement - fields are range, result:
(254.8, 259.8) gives 17.6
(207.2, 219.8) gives 19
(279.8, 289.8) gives 19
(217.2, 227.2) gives 17.5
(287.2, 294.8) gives 20.5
